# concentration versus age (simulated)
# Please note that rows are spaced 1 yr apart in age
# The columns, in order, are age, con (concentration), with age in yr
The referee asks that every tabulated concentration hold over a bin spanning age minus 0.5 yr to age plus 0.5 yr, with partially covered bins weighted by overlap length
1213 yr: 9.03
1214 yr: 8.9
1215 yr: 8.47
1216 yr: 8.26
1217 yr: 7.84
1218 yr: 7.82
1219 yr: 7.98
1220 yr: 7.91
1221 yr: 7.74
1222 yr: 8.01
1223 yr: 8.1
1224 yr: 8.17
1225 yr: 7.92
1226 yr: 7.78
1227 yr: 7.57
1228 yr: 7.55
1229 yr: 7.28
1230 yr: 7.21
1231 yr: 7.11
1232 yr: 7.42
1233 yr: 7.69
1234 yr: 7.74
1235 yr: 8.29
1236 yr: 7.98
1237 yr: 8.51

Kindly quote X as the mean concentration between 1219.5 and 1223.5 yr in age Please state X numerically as 7.94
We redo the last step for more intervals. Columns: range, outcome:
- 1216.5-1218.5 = 7.83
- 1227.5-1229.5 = 7.42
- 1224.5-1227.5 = 7.76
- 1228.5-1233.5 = 7.34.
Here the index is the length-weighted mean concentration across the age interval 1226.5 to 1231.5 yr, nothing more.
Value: 7.34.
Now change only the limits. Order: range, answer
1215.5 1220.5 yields 7.96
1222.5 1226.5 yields 7.99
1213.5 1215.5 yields 8.69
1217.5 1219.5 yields 7.9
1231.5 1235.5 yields 7.79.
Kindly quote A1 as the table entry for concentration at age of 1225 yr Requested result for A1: 7.92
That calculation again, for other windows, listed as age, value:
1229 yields 7.28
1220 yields 7.91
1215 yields 8.47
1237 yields 8.51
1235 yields 8.29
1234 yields 7.74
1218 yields 7.82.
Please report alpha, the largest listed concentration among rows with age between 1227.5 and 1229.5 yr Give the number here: 7.55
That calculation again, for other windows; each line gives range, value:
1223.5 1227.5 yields 8.17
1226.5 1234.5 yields 7.74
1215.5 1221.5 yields 8.26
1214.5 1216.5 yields 8.47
